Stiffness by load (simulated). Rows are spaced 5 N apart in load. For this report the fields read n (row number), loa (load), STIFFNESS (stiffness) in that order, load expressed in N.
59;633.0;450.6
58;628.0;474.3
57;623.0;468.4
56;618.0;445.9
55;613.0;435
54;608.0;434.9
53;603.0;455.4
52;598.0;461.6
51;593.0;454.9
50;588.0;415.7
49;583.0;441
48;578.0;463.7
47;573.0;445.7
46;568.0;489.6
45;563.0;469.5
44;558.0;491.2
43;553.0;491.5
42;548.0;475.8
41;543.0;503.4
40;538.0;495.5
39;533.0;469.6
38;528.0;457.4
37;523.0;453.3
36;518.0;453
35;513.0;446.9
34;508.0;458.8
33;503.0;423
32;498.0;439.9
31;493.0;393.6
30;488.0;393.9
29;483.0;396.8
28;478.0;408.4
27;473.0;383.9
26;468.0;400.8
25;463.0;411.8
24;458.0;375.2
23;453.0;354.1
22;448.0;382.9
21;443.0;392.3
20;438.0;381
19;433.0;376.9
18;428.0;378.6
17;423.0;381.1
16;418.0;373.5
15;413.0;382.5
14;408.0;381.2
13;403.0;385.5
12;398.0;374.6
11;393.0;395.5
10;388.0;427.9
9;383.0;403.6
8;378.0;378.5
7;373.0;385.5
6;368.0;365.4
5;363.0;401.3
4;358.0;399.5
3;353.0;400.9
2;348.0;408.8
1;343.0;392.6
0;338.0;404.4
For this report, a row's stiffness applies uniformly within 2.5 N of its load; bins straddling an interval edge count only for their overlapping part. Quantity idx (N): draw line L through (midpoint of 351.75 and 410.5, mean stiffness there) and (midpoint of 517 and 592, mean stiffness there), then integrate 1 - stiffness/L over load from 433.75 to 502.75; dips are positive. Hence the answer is 5.8 N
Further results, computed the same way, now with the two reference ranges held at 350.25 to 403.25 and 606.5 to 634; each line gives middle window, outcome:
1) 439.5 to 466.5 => 1.8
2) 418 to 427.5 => 0.6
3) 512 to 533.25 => -1.3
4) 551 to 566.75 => -1.7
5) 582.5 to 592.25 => 0.3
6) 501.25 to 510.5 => -0.4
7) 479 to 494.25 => 0.9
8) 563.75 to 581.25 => -1.0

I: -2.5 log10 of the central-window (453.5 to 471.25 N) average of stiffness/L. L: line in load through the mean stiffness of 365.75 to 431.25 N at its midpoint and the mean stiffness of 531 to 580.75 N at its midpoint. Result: 0.088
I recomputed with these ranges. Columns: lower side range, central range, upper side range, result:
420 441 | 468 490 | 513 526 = 0.06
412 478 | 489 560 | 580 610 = -0.11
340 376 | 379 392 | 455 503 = -0.04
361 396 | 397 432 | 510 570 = 0.09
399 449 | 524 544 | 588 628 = -0.13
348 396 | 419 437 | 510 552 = 0.12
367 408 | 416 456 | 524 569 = 0.11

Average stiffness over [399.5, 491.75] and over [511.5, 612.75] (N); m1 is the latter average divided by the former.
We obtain 1.20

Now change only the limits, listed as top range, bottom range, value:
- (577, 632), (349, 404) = 1.14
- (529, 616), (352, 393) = 1.17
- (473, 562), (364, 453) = 1.17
